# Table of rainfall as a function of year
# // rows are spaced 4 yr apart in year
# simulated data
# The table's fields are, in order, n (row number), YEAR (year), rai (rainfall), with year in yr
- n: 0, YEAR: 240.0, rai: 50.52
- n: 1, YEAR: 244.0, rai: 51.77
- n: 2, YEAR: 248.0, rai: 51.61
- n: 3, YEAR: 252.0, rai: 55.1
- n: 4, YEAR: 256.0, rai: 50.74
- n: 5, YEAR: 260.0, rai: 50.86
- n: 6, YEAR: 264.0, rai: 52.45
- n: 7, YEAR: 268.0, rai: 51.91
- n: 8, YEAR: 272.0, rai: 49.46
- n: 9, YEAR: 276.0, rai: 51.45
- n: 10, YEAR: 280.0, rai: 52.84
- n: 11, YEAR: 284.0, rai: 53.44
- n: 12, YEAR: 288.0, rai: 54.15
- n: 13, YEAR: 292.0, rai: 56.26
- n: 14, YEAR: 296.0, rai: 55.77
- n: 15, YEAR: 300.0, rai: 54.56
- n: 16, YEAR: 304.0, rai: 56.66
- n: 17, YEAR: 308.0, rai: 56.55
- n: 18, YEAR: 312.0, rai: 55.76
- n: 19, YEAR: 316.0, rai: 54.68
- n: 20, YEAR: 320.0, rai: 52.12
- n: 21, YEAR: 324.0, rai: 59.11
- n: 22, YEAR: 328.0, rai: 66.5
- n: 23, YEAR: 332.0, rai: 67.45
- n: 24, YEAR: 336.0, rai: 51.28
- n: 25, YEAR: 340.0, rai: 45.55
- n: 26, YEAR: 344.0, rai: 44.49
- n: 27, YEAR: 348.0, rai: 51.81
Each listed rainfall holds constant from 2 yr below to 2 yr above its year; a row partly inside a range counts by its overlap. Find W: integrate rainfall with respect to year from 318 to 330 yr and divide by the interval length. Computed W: 59.2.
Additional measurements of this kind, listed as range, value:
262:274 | 51.3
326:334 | 67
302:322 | 55.2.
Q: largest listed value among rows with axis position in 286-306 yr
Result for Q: 56.66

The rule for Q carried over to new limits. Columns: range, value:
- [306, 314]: 56.55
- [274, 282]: 52.84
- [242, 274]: 55.1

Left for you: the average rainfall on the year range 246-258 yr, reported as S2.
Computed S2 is 52.5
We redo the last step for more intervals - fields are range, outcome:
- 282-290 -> 53.8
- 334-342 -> 48.4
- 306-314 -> 56.2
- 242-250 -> 51.7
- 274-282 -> 52.1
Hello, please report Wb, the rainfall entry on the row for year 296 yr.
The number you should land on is 55.77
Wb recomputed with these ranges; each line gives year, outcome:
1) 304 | 56.66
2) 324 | 59.11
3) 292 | 56.26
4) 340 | 45.55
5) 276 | 51.45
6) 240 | 50.52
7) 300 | 54.56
